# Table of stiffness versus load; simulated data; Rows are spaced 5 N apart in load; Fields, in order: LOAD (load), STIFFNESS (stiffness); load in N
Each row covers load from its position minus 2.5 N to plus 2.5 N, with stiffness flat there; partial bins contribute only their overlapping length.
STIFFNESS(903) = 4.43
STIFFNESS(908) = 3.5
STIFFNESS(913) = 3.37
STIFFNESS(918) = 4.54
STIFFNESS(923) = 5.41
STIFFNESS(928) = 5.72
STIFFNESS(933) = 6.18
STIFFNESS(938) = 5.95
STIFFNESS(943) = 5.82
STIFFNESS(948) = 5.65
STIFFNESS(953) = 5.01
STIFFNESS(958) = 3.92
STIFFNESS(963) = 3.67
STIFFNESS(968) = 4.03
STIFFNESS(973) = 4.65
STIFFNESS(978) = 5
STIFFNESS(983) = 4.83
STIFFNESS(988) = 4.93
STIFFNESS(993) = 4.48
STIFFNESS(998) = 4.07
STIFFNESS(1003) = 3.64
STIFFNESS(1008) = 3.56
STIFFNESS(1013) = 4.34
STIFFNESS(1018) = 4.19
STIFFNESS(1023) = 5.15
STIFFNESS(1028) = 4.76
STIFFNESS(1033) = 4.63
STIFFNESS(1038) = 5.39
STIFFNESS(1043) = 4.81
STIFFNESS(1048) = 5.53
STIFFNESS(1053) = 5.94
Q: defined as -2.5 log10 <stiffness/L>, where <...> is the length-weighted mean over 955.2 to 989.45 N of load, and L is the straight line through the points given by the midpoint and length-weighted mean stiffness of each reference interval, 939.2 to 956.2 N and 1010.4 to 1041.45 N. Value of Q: 0.18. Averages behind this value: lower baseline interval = 5.46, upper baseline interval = 4.74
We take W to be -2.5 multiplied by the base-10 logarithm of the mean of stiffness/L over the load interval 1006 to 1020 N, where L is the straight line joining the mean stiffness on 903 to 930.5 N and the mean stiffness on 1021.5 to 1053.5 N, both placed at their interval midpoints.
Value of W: 0.231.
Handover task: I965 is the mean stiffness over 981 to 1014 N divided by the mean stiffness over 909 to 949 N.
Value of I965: 0.81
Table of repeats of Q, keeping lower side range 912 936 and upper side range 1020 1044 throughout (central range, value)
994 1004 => 0.25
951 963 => 0.19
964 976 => 0.18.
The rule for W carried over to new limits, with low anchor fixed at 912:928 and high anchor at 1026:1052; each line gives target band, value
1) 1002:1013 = 0.31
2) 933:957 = -0.16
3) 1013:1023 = 0.13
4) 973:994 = 0.02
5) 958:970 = 0.25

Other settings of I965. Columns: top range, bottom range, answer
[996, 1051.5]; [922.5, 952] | 0.79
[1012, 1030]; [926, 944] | 0.78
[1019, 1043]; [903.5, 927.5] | 1.13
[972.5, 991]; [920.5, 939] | 0.84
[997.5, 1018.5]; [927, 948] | 0.67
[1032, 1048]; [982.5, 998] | 1.09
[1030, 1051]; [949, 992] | 1.12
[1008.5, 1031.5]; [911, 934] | 0.90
